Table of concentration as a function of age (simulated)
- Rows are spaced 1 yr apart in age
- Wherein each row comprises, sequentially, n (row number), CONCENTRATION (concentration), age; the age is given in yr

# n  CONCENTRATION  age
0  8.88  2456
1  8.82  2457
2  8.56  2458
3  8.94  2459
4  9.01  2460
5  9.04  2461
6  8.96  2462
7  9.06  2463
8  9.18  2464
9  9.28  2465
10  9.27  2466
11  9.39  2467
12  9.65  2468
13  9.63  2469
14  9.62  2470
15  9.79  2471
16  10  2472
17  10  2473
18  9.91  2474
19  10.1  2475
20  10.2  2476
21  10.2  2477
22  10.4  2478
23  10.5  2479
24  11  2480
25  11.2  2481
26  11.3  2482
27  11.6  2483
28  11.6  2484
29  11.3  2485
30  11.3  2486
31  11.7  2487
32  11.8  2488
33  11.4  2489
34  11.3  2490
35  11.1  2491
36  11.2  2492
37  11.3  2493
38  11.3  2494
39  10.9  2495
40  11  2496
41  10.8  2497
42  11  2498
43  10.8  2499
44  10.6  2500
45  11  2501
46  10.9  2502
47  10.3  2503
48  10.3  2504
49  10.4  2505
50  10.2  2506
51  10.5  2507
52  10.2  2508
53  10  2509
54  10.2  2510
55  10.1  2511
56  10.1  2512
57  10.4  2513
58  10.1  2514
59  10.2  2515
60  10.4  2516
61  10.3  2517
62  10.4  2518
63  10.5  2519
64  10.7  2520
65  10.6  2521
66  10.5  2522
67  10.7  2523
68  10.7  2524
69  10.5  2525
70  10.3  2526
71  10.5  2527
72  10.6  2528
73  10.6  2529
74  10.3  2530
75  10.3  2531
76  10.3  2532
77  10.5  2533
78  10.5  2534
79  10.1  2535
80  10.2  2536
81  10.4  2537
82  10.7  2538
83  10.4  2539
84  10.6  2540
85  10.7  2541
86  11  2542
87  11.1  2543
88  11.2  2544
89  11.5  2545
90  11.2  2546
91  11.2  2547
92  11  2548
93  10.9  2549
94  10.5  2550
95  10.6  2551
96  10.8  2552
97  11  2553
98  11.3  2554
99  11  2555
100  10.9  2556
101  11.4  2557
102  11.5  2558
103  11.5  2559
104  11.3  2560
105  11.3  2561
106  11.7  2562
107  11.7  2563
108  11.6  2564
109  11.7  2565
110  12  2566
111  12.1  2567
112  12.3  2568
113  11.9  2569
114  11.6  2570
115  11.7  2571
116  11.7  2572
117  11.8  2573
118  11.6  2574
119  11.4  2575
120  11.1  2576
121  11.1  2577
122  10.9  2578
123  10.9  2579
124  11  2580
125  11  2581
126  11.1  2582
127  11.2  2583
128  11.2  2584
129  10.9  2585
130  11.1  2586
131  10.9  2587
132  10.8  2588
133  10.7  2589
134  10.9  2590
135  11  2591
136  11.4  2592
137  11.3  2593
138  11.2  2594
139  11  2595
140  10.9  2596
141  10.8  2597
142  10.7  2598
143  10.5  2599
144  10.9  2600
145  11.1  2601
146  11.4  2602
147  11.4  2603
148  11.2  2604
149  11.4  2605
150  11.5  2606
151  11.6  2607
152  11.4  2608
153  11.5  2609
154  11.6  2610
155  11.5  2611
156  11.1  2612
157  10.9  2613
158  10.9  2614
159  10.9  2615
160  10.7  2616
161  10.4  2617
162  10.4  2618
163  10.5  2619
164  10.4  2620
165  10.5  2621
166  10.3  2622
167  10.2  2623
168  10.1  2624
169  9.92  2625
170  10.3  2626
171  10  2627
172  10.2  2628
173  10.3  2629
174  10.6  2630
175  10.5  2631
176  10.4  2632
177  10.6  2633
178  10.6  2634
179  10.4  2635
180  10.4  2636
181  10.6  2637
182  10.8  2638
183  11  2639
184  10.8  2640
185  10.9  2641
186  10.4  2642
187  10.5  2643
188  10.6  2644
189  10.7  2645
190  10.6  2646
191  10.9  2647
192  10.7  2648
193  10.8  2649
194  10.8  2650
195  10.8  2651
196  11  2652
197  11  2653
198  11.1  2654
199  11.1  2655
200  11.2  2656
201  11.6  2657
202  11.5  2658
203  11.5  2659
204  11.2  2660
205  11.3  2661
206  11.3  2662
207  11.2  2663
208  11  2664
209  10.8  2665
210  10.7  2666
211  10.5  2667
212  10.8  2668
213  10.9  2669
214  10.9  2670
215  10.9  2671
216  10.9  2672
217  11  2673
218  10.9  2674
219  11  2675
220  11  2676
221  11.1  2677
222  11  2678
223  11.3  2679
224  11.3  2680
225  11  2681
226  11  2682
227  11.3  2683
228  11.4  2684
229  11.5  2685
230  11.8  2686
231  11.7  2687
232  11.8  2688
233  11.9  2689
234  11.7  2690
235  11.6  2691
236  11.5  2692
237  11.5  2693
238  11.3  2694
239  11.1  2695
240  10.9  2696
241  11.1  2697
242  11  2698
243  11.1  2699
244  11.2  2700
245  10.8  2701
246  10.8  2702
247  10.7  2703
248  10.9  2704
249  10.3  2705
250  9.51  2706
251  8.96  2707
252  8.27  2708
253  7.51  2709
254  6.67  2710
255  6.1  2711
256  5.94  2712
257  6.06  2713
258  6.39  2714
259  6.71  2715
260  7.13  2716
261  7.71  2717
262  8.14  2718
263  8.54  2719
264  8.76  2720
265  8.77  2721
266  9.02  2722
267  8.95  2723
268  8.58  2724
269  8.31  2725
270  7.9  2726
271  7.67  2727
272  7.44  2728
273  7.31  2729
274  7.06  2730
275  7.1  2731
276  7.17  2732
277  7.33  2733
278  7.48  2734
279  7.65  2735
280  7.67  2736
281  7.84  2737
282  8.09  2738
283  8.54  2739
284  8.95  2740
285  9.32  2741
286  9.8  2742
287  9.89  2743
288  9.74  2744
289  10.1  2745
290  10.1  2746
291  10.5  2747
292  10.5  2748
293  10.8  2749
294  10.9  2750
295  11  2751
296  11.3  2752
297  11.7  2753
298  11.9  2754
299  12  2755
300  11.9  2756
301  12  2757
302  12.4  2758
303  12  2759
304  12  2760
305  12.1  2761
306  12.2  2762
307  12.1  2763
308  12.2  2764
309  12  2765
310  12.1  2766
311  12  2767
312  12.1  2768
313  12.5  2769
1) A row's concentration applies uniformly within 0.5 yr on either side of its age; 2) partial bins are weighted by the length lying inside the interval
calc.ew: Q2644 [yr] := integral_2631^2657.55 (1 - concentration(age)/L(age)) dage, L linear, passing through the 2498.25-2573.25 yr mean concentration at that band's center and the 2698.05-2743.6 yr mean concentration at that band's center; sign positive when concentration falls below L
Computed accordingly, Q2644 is -3.9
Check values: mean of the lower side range 10.8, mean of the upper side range 8.39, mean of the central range 10.8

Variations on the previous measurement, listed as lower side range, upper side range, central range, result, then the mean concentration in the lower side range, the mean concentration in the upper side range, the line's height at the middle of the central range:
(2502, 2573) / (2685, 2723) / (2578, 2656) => -4.44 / 10.8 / 9.61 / 10.2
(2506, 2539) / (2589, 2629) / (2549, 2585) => -2.41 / 10.4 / 10.9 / 10.6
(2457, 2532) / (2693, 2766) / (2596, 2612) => -1.99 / 10.4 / 9.52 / 9.98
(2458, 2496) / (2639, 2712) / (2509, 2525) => 0.07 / 10.3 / 10.8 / 10.4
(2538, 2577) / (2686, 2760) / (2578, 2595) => -0.07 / 11.3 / 9.51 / 11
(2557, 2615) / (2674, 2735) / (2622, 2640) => 0.32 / 11.3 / 9.5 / 10.6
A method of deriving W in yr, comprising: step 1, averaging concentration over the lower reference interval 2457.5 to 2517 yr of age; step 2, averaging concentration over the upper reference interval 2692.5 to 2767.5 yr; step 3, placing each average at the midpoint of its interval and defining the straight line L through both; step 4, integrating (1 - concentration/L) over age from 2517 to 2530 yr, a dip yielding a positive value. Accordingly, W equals -0.36 yr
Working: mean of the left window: 10.4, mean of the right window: 9.58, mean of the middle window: 10.5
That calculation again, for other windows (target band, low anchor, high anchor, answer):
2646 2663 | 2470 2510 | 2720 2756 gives -2.5 yr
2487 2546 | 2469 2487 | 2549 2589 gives 1.3 yr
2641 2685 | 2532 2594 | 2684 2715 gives -2.9 yr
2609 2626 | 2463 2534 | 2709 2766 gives -1.3 yr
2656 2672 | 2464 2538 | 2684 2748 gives -2.6 yr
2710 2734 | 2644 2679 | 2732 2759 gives 6.3 yr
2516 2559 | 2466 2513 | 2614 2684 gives -0.2 yr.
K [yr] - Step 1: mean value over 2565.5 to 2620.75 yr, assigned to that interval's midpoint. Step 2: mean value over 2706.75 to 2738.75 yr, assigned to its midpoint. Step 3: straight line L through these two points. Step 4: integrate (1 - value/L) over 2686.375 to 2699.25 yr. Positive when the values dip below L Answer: -4.5 yr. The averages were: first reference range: 11.2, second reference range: 7.63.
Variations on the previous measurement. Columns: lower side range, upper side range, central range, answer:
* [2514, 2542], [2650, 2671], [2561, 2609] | -2.5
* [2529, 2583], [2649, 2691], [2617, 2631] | 1.1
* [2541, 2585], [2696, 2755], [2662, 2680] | -2.2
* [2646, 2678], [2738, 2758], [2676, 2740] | 8.5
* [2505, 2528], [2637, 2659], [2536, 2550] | -0.5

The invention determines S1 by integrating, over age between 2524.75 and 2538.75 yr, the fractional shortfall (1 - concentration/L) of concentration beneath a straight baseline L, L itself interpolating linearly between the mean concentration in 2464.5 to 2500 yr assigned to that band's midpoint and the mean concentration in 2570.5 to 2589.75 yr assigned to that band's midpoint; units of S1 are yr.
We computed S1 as 0.64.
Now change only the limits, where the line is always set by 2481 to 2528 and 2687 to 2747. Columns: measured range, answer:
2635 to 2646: -1.1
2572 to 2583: -1.1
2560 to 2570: -1.5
